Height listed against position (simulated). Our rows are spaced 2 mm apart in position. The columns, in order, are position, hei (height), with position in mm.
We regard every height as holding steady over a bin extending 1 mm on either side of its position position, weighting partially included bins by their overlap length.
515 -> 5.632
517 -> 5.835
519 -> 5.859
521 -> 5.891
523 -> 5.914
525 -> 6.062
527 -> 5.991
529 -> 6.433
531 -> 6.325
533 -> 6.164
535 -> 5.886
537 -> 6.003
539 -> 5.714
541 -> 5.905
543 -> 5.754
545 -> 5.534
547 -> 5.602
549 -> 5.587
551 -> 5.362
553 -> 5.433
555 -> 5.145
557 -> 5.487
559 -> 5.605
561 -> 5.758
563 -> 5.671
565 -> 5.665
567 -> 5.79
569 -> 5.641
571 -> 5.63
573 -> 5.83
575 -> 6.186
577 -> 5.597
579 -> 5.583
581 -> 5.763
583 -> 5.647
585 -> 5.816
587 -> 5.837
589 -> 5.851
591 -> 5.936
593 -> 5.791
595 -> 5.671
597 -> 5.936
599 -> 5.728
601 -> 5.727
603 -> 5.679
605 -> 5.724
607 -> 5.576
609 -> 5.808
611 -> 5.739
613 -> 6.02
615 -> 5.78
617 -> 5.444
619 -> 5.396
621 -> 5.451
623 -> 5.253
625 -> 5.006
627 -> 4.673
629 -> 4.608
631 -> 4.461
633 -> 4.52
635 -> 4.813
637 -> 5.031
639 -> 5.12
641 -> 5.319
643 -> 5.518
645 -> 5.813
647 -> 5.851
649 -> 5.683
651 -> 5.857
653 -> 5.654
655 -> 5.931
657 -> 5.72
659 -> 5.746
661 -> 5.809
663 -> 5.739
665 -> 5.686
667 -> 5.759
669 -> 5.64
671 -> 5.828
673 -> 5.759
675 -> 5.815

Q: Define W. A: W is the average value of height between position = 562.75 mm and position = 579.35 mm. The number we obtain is 5.74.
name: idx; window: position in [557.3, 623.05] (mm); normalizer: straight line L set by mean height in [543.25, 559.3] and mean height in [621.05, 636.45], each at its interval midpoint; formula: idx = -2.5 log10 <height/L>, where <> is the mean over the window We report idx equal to -0.12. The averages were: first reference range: 5.48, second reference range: 4.81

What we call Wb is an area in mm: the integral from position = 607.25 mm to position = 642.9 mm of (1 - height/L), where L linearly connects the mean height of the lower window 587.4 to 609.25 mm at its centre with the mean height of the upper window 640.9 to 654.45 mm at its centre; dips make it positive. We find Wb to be 3.2 mm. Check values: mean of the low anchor 5.77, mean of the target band 5.22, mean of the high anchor 5.7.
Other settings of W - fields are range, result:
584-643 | 5.44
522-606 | 5.77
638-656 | 5.64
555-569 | 5.62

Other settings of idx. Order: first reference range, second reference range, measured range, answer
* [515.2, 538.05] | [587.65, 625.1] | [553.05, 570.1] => 0.05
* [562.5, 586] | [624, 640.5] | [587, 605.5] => -0.08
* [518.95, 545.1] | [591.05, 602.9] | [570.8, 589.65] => 0.01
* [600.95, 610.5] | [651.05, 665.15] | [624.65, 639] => 0.21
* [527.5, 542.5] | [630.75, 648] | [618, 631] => 0.06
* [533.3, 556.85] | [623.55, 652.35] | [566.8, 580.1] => -0.05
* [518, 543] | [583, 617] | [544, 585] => 0.05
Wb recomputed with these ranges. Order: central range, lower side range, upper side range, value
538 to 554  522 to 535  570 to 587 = 1.0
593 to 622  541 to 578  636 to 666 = -0.3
